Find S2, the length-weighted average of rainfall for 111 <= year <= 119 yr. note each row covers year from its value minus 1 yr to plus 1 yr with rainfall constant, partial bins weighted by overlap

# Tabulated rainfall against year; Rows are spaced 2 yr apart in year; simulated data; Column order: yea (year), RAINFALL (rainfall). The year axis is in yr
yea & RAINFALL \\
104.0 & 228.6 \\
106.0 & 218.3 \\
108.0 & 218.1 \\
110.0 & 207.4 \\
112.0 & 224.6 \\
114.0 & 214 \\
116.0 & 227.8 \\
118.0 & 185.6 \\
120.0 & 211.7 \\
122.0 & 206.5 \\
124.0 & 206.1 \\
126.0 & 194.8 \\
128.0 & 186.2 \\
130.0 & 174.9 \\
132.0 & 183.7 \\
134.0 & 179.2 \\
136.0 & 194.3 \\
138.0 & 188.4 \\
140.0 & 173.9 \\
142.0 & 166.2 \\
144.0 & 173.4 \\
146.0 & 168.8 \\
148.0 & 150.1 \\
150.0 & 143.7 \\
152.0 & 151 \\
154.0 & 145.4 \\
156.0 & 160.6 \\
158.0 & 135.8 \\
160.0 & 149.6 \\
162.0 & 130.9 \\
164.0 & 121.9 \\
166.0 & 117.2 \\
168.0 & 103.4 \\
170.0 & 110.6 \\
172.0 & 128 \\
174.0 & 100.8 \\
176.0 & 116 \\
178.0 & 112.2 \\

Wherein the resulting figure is 213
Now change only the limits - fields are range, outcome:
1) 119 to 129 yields 201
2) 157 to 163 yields 139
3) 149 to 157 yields 150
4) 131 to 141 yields 184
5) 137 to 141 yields 181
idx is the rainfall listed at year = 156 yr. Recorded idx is 160.6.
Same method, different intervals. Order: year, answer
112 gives 224.6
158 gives 135.8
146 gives 168.8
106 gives 218.3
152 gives 151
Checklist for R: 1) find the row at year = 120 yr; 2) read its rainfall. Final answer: 211.7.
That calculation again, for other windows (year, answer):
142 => 166.2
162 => 130.9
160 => 149.6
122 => 206.5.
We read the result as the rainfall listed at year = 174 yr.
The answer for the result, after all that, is 100.8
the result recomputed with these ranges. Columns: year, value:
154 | 145.4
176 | 116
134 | 179.2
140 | 173.9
